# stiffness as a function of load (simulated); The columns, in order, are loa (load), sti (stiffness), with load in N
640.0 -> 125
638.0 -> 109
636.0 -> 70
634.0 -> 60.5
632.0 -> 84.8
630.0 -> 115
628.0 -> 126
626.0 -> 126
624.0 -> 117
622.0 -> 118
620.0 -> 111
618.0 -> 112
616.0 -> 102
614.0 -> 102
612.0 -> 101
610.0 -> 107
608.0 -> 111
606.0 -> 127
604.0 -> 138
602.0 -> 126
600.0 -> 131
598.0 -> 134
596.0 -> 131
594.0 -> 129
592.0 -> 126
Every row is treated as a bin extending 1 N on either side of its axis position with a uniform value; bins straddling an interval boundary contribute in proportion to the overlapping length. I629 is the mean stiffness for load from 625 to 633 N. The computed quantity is 113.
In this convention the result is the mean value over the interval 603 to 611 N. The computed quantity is 121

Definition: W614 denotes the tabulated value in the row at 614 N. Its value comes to 102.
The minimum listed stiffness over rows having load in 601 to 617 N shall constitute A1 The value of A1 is 101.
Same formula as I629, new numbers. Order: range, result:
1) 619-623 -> 114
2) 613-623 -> 109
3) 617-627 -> 117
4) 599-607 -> 130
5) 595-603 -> 130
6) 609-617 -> 103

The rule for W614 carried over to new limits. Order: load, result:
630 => 115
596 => 131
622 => 118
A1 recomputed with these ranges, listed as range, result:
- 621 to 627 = 117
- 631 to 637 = 60.5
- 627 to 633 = 84.8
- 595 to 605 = 126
